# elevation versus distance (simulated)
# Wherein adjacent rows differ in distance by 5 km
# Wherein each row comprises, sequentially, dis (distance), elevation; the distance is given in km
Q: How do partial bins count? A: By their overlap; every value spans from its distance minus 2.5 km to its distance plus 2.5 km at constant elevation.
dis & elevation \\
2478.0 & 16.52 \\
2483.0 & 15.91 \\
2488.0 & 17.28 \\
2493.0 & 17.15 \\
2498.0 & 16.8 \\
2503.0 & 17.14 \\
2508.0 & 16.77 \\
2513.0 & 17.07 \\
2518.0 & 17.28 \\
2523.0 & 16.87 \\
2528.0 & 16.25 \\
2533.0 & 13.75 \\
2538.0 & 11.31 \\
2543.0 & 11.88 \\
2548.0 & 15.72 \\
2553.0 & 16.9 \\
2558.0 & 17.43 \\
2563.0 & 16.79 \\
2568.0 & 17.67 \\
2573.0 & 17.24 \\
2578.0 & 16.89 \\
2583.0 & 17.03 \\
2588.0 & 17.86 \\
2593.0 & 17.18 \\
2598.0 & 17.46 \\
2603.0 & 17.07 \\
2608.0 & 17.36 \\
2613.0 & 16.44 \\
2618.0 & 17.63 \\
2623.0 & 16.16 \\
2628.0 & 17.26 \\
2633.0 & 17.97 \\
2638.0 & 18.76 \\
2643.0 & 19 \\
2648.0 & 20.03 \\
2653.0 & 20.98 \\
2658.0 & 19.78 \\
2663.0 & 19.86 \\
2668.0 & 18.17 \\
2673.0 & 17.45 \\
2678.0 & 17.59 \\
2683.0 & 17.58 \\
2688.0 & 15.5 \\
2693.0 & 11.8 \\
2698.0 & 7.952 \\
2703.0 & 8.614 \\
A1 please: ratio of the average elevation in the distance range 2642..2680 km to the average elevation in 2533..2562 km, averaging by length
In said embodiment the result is 1.30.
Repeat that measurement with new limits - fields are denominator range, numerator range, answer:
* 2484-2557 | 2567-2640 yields 1.09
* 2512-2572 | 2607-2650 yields 1.13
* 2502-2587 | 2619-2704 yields 1.05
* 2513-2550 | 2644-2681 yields 1.28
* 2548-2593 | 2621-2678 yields 1.09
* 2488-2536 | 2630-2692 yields 1.11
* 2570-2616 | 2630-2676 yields 1.11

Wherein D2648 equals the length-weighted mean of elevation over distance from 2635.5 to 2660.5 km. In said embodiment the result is 19.7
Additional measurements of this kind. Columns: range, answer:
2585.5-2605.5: 17.4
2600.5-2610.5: 17.2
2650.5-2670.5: 19.7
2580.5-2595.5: 17.4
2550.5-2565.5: 17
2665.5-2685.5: 17.7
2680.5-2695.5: 15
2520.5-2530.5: 16.6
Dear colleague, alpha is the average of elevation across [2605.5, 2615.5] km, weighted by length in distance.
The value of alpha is 16.9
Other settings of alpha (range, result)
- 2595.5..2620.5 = 17.2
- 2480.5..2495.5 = 16.8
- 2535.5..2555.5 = 14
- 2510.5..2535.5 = 16.2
